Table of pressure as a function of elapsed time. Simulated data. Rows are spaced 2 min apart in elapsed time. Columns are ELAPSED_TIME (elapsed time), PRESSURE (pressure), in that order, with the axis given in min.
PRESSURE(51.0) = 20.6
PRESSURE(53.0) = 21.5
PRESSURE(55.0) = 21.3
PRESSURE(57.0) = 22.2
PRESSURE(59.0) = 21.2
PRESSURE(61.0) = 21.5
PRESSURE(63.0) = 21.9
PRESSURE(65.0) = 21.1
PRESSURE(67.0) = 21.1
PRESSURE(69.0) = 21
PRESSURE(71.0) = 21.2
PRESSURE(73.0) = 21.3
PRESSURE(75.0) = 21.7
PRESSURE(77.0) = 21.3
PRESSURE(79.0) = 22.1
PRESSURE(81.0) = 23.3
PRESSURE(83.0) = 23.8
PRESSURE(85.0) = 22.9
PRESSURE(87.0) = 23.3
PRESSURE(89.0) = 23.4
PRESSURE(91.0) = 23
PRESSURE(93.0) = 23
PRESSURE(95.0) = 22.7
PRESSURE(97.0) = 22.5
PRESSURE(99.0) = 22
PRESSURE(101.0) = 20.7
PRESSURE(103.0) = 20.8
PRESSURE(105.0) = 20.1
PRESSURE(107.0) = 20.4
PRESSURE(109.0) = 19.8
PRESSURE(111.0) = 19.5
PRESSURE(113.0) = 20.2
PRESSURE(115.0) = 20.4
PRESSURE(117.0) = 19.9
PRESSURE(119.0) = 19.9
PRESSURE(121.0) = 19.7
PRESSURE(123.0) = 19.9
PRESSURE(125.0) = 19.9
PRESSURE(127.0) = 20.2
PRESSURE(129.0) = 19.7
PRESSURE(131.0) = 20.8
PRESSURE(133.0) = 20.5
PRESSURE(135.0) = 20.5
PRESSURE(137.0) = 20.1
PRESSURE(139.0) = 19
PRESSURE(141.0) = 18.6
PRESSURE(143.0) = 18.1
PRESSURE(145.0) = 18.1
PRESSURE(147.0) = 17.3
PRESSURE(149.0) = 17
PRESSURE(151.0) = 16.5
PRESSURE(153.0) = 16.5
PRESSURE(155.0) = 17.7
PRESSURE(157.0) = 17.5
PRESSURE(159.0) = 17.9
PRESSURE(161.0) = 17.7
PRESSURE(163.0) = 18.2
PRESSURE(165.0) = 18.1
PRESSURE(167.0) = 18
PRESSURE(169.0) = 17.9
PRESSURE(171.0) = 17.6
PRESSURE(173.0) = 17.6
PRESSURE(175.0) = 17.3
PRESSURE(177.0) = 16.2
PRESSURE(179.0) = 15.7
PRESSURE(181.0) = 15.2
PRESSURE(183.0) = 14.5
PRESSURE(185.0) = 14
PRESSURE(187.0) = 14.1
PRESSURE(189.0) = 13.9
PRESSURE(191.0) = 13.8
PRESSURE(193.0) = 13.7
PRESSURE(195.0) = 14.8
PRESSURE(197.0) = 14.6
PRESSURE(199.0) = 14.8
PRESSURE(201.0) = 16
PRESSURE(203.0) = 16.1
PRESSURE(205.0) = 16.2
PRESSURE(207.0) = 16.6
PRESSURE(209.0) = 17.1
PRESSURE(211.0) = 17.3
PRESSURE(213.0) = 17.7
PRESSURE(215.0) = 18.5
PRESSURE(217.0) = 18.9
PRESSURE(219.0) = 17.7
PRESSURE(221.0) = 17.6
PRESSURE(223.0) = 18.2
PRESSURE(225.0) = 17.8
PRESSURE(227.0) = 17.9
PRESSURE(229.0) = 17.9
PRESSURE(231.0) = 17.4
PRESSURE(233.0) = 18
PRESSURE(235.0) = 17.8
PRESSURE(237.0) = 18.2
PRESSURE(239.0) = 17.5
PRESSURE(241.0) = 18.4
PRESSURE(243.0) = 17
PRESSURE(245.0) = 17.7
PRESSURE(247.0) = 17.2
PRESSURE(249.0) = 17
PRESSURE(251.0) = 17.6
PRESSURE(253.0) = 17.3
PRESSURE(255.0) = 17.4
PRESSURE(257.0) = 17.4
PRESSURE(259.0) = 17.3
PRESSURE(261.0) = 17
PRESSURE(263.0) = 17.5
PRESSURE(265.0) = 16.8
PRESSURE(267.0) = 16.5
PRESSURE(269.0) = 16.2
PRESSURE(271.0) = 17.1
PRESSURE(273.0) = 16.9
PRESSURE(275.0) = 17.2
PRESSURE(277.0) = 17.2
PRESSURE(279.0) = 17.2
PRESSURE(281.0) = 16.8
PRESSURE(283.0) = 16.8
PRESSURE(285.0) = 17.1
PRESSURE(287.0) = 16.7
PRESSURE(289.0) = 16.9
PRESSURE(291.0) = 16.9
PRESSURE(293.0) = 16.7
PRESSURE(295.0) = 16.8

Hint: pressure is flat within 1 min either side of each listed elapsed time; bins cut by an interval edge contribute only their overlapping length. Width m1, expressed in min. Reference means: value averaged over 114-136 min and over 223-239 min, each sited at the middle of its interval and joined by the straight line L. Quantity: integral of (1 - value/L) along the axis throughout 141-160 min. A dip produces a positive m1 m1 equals 2.06 min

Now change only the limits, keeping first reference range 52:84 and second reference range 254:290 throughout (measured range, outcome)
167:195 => 5.2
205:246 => 0.8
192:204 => 2.4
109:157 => 2.7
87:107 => -0.9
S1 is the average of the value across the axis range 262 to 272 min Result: 16.8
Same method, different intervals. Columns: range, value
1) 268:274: 16.7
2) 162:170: 18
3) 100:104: 20.8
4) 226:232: 17.7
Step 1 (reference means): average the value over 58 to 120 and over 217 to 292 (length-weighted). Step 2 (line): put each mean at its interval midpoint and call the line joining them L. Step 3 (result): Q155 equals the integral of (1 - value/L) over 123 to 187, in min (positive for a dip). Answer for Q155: 6.6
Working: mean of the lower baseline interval 21.5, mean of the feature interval 17.8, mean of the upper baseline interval 17.3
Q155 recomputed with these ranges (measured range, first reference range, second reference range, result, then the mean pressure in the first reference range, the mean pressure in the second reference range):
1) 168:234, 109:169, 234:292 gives 5.8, 18.9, 17.2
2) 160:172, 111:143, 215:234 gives 0.8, 19.9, 18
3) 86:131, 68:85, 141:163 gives -1.9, 22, 17.5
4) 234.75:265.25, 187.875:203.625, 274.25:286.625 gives -2.4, 14.7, 17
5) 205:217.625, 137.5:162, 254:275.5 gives -0.1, 17.7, 17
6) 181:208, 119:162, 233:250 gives 4.9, 18.8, 17.6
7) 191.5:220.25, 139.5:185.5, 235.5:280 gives 1.4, 17.2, 17.3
